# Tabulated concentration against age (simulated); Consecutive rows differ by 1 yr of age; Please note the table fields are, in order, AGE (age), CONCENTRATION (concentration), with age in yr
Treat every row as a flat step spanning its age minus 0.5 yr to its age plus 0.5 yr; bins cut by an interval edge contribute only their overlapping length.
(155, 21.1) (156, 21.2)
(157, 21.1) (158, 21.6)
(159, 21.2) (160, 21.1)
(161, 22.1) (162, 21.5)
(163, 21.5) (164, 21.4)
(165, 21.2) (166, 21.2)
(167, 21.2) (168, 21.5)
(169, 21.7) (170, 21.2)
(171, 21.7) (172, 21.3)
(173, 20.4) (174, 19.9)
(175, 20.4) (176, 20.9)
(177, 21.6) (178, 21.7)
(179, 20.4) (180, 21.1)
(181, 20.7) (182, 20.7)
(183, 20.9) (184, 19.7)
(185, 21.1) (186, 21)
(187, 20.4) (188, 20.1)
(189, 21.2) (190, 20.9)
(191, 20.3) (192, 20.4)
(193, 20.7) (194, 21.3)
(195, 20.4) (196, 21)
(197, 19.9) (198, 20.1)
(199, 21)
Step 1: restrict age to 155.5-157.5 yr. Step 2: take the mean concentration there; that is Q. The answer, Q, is 21.1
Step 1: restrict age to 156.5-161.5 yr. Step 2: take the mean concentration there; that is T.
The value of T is 21.4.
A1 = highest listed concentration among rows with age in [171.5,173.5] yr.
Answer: 21.3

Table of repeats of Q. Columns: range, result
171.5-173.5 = 20.9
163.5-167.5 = 21.2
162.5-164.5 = 21.4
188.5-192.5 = 20.7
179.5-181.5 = 20.9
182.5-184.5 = 20.3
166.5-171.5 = 21.5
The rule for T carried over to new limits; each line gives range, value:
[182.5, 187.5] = 20.6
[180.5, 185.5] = 20.6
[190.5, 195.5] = 20.6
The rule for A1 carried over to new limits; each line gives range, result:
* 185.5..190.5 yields 21.2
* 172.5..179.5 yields 21.7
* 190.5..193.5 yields 20.7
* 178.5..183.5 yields 21.1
